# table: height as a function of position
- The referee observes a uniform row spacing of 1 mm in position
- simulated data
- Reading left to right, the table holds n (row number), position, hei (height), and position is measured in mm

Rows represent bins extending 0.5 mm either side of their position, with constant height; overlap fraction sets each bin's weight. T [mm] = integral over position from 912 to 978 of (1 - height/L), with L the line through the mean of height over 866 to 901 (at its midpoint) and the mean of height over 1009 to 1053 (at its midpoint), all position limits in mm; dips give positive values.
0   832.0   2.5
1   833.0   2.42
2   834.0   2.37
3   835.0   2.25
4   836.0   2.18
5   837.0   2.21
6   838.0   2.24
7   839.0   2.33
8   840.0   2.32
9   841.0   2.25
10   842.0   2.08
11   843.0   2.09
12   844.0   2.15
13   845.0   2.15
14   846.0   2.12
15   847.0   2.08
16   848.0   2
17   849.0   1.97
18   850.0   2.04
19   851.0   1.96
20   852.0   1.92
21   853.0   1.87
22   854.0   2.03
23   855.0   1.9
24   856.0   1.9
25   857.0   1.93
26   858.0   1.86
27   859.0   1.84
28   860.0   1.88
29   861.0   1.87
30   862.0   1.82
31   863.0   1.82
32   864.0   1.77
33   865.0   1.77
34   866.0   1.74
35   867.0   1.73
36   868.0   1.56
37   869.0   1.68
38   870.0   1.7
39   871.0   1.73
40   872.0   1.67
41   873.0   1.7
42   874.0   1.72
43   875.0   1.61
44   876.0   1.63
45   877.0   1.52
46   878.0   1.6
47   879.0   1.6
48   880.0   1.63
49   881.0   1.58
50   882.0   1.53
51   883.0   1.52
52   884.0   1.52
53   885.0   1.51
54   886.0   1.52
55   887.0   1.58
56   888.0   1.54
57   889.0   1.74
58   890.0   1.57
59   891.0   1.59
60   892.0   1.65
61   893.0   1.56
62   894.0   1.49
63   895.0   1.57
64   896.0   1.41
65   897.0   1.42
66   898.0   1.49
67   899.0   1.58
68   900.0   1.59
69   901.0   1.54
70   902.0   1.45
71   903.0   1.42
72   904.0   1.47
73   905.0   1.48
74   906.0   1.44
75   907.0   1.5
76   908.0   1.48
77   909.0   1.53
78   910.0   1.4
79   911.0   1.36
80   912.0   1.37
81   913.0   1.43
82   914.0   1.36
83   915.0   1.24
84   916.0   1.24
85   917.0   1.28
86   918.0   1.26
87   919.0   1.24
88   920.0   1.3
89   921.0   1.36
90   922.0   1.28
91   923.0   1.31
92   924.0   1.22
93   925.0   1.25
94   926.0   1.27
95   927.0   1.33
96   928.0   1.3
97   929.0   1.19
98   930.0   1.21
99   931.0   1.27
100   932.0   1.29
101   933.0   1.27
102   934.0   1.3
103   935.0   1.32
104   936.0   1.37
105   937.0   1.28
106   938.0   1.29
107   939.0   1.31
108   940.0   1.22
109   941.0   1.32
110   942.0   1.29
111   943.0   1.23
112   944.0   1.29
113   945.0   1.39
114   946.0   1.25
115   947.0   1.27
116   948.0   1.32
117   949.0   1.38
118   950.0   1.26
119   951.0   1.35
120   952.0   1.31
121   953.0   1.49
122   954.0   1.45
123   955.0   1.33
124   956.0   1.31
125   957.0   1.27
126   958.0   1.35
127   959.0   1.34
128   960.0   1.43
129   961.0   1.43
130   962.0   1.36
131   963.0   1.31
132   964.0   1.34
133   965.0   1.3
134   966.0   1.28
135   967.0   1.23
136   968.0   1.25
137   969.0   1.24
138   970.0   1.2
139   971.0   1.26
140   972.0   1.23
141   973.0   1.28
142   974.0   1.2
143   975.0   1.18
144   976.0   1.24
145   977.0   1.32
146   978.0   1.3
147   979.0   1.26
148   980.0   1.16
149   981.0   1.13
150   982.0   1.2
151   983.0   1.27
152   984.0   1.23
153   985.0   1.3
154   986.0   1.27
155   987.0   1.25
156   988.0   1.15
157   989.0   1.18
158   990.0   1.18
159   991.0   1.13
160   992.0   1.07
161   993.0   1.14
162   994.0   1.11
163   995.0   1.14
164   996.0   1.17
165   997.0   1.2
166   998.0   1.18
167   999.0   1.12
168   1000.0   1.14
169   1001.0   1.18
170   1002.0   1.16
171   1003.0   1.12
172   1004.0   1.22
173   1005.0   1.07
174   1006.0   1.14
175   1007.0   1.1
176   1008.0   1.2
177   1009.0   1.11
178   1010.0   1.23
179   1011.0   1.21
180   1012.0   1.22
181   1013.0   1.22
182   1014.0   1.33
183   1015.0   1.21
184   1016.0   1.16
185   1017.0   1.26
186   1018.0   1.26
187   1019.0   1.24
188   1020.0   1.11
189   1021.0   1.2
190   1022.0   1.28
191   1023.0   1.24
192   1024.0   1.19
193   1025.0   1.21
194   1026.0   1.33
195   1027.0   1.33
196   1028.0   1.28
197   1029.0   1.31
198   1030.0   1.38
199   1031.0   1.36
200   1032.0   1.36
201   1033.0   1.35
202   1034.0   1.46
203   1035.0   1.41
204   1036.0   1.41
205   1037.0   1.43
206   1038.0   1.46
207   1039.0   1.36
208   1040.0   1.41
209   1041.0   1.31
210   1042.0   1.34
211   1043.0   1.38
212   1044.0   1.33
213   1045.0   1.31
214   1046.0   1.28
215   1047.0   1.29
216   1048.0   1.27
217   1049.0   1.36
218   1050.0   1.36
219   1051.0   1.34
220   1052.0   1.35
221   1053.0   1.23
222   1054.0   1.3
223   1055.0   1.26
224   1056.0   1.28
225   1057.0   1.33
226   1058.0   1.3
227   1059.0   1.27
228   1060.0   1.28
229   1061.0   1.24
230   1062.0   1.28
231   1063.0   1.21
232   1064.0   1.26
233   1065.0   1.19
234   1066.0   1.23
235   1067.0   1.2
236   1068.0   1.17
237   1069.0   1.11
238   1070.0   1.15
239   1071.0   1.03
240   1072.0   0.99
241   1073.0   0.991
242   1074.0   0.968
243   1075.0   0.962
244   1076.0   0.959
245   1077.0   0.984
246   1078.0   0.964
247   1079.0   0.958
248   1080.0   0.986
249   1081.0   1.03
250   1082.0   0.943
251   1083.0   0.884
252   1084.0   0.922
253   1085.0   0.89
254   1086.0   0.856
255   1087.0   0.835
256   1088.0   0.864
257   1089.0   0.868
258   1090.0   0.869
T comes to 7.8 mm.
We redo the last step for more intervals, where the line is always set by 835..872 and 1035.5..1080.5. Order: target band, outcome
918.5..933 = 3.64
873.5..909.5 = 5.49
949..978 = 4.77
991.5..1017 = 4.46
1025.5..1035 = -0.22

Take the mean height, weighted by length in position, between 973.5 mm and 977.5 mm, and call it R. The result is 1.23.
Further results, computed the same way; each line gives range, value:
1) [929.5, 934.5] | 1.27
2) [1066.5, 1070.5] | 1.16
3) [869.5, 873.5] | 1.7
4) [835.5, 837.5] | 2.2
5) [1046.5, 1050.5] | 1.32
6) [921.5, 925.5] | 1.26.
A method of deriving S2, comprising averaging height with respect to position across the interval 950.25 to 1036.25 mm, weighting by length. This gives 1.25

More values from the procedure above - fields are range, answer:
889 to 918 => 1.46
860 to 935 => 1.49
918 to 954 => 1.3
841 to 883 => 1.82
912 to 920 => 1.3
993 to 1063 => 1.26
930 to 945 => 1.29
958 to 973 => 1.3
